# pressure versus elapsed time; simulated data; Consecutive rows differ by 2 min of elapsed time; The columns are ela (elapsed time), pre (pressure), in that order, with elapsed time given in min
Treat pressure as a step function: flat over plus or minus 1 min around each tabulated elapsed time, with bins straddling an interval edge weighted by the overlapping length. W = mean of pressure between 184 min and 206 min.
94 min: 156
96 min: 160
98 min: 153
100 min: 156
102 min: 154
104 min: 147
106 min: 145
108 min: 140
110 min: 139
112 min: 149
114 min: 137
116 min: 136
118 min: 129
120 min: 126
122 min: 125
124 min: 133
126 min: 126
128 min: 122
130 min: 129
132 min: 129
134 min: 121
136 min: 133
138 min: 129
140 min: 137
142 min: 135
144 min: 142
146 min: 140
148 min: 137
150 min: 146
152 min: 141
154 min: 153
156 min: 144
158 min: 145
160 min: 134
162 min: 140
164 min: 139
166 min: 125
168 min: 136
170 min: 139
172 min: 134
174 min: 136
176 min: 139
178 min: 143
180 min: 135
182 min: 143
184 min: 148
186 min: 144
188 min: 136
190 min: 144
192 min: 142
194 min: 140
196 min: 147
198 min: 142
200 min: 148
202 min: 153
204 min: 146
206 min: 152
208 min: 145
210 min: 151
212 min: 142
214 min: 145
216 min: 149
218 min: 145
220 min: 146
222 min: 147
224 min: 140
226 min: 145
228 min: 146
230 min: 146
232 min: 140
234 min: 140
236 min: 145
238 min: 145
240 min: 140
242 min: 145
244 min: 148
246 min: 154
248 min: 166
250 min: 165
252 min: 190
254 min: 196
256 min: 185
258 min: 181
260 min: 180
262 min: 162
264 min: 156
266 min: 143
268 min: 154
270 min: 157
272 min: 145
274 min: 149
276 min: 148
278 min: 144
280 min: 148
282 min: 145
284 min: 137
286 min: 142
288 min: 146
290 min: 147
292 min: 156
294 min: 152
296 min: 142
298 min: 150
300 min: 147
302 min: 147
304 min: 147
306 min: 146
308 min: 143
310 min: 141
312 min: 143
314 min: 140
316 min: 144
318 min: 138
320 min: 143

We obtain 145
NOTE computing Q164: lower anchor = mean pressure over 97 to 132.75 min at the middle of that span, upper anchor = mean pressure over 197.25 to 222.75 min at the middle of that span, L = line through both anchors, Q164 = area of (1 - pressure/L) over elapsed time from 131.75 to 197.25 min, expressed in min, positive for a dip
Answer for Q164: 1.7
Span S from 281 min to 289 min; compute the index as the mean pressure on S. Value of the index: 142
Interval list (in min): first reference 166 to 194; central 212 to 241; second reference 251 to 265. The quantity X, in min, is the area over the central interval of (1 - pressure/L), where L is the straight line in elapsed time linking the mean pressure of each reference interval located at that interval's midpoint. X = 3.3 min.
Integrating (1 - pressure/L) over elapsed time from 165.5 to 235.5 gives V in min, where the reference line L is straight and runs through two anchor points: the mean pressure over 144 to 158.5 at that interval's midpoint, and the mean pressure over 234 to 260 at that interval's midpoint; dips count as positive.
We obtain 4.83 min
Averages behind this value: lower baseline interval 144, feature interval 143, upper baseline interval 163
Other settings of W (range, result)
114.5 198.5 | 137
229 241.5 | 143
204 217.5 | 147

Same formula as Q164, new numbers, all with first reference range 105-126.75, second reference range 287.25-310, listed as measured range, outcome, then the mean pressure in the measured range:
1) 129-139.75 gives 0.6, 129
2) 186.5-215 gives -0.9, 145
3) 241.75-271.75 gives -4.4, 165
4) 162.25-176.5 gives 0.3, 136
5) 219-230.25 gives -0.2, 145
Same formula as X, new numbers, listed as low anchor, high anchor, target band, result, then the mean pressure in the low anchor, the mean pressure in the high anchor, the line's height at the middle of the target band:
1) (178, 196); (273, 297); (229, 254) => -1.62 min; 142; 146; 144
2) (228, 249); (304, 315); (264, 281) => -0.46 min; 147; 143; 145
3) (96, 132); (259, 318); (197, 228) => -0.54 min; 138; 148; 144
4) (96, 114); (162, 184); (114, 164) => 2.74 min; 148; 138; 143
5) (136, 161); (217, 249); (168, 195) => 0.44 min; 140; 146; 142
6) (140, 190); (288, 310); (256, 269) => -1.71 min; 140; 147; 145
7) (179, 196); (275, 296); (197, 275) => -4.93 min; 142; 146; 144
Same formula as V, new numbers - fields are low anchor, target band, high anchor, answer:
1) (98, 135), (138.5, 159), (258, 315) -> -0.5 min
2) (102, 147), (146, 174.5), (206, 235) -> -0.2 min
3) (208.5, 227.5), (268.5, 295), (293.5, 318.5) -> -0.5 min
